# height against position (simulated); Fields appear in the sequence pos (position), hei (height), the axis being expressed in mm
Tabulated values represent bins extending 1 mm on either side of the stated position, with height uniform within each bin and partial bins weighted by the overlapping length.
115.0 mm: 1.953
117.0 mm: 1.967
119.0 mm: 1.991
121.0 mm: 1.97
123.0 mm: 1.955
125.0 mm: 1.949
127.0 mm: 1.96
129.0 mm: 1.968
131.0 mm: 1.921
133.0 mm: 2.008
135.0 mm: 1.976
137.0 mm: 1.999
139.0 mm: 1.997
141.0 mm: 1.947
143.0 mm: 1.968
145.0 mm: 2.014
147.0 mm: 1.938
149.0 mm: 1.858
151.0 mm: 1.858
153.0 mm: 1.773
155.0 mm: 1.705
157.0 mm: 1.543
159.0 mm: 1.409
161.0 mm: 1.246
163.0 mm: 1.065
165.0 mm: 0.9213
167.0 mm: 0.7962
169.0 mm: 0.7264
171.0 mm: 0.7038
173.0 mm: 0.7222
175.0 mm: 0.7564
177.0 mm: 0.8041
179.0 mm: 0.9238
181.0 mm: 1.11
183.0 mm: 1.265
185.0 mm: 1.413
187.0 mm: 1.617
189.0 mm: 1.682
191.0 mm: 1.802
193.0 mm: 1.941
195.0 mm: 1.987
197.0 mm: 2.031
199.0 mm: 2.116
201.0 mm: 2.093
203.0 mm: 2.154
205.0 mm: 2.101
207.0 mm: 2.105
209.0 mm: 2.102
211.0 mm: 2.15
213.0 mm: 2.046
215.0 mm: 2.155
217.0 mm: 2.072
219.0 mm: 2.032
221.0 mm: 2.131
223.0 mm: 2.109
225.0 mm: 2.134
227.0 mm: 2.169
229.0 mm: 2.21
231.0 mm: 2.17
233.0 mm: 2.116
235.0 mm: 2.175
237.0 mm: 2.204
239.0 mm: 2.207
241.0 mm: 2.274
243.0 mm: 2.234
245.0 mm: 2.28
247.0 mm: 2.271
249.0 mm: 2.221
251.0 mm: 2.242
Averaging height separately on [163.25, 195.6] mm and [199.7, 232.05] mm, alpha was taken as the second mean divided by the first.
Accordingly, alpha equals 1.79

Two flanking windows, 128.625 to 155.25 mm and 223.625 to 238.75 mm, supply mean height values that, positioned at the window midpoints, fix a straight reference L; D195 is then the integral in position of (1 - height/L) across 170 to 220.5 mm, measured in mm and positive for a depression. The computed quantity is 9.8 mm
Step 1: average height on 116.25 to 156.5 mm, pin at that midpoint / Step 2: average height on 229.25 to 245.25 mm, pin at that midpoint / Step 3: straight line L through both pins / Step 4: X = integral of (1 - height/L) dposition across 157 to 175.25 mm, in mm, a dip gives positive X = 9.4 mm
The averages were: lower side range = 1.93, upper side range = 2.2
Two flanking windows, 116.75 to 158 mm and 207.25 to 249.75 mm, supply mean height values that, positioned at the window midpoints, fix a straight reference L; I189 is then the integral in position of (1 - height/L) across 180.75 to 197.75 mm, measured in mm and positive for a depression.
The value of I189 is 3.2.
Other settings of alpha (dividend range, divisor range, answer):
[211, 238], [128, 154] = 1.10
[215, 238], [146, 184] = 1.76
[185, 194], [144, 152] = 0.90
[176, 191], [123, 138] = 0.66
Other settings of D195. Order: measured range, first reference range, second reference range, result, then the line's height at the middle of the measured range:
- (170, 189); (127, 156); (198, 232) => 9.0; 2.03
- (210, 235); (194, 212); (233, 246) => 0.4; 2.16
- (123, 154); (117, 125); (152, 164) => -4.0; 1.73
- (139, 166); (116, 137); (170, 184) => -4.0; 1.42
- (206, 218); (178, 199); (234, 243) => -1.4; 1.89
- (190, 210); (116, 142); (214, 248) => 0.6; 2.11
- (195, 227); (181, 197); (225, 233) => -2.8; 1.94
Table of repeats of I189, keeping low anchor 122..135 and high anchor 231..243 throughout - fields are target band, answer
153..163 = 2.8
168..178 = 6.4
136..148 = 0.1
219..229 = 0.2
